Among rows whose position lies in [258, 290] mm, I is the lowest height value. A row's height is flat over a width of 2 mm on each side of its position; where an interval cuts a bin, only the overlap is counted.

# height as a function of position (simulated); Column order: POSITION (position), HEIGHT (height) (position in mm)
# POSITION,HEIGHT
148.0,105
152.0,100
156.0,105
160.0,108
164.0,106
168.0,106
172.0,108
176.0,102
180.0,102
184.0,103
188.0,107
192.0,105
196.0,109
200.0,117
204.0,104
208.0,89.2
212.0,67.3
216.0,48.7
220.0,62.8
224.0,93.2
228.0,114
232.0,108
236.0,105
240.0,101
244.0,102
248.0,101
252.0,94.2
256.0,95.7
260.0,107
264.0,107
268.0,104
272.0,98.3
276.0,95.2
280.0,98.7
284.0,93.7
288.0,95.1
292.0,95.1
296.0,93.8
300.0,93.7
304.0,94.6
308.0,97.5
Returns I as 93.7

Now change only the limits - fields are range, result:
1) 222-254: 93.2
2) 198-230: 48.7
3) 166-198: 102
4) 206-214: 67.3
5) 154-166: 105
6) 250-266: 94.2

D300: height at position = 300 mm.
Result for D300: 93.7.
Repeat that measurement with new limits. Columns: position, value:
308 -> 97.5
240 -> 101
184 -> 103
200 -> 117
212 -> 67.3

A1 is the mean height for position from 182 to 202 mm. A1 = 108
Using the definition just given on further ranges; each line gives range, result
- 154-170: 106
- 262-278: 101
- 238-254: 99.5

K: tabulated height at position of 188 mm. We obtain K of 107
